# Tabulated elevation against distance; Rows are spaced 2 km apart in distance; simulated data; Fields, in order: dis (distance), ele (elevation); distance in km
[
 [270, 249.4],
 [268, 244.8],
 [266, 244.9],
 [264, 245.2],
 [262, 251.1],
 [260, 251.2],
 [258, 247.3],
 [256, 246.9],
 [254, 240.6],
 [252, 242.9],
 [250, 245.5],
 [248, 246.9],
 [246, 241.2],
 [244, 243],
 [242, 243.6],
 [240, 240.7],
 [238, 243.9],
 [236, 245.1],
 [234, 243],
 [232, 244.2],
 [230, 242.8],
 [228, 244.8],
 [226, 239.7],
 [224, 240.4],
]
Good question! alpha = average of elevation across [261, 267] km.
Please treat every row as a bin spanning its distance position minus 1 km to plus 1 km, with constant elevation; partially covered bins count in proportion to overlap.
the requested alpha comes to 247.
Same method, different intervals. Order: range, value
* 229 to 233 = 244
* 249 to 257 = 244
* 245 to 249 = 244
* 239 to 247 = 242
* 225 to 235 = 243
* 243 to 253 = 244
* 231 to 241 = 243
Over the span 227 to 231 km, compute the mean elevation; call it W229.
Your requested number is 244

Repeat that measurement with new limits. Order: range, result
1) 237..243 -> 243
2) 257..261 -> 249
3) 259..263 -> 251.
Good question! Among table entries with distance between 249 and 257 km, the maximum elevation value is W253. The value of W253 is 246.9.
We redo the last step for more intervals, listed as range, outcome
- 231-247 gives 245.1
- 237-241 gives 243.9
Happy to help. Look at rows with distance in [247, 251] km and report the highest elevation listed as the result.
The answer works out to 246.9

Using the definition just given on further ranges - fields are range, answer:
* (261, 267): 251.1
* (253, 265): 251.2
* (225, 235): 244.8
